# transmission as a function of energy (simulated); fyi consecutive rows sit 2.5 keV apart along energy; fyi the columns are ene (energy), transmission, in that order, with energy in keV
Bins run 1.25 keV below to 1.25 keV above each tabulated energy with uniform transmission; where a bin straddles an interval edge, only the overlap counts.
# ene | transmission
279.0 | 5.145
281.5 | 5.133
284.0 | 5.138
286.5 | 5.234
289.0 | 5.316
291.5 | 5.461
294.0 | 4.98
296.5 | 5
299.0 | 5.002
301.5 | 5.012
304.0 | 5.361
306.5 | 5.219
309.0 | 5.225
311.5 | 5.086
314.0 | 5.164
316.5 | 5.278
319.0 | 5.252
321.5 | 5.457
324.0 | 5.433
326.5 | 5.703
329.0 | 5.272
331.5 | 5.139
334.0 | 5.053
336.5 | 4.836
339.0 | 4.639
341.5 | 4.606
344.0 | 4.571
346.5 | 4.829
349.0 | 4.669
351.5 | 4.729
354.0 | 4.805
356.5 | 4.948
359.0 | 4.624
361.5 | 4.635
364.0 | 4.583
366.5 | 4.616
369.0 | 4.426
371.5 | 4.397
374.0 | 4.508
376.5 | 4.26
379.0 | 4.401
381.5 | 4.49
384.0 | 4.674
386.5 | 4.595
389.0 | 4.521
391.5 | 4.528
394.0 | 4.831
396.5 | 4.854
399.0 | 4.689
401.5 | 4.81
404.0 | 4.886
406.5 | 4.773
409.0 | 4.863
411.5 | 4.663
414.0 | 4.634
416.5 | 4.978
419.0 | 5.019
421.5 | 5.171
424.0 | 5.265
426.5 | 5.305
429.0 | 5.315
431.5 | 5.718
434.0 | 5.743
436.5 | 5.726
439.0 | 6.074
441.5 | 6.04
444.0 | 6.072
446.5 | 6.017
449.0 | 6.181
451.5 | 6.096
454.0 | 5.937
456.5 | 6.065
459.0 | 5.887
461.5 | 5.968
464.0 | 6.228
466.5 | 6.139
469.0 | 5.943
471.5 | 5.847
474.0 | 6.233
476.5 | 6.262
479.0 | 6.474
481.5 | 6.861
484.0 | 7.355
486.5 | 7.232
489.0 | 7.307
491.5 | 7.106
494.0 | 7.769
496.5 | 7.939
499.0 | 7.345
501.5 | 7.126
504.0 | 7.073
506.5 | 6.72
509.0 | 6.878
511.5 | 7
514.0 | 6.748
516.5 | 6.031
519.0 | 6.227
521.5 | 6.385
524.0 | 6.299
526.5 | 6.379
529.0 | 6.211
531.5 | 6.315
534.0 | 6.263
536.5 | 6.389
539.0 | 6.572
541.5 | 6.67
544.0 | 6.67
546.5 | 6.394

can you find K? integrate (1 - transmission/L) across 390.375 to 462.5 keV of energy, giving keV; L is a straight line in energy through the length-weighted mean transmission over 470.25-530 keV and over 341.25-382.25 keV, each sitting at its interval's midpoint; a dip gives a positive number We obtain 3.2 keV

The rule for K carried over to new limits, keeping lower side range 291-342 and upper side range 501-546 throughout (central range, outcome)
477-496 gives -2.59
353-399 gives 7.92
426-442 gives 0.64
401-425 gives 3.71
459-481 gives 0.13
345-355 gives 1.17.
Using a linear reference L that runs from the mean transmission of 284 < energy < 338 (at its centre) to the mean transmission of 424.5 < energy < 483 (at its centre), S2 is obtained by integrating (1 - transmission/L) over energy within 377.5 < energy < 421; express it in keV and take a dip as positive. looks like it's 7.5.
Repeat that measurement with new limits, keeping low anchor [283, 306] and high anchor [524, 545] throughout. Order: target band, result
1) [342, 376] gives 5.4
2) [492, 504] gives -2.4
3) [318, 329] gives -0.3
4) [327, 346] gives 1.7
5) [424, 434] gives 0.7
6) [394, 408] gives 2.2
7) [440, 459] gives -0.2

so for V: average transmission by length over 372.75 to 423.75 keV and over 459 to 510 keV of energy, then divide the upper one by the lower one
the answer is 1.43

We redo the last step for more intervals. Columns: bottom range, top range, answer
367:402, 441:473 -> 1.32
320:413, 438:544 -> 1.37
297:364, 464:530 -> 1.34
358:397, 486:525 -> 1.53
